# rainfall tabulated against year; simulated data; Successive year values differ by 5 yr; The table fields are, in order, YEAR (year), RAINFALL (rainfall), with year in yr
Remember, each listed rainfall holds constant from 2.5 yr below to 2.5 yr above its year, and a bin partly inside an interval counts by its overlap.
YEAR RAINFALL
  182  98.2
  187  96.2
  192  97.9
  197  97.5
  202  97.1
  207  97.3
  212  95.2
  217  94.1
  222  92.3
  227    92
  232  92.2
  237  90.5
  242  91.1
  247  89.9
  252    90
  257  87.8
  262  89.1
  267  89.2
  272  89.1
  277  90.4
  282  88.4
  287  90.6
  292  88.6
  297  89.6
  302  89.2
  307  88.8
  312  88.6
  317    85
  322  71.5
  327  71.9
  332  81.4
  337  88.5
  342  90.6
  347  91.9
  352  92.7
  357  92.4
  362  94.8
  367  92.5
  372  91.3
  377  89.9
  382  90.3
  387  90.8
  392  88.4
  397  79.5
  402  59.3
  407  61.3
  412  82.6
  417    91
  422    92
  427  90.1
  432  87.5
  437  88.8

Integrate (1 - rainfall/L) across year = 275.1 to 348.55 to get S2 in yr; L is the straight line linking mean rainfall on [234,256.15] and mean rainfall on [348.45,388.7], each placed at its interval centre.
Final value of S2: 3.93 yr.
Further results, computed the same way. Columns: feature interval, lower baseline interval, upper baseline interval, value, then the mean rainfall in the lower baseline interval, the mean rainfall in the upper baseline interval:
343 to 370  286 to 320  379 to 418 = -2.9 yr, 88.3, 80.1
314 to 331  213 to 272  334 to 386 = 2.7 yr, 90.8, 91.4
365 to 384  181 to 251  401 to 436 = -1.5 yr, 94.2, 81.8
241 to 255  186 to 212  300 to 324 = 0.2 yr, 97.1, 84.8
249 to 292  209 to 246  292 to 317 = 0.5 yr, 92.4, 88.6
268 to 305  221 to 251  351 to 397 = 0.7 yr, 91.2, 90.8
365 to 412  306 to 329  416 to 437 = 2.2 yr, 80.9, 89.9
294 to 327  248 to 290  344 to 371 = 2.3 yr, 89.3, 92.7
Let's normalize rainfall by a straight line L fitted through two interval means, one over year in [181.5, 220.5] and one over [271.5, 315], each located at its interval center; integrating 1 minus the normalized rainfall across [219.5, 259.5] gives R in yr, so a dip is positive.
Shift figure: 1.2 yr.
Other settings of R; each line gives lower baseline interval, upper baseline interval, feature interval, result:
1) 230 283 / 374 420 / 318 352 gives 0.7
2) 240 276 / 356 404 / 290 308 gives -0.1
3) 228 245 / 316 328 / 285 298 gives -1.3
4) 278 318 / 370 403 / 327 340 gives 0.7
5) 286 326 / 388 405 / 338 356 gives -2.2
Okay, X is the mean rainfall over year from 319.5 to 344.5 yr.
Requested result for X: 80.8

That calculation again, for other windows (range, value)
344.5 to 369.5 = 92.9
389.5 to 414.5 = 74.2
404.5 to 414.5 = 72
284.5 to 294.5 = 89.6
